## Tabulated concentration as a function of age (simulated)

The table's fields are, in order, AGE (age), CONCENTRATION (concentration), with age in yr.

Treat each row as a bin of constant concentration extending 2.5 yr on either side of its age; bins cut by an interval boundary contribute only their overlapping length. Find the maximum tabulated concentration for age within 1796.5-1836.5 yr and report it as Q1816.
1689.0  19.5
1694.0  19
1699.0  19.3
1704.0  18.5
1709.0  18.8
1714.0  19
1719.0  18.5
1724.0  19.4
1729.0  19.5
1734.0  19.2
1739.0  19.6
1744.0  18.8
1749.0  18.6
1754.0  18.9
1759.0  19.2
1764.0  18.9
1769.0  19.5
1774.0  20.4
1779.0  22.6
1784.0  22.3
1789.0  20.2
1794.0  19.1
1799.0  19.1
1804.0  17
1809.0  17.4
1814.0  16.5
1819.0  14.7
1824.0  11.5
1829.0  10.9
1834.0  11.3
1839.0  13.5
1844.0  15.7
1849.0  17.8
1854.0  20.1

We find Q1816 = 19.1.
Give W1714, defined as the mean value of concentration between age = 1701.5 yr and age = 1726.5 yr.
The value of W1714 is 18.8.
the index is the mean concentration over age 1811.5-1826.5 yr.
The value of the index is 14.2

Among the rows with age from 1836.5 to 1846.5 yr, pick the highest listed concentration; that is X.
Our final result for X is 15.7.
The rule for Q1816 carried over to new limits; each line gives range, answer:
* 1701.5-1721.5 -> 19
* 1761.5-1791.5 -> 22.6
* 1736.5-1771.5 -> 19.6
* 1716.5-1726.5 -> 19.4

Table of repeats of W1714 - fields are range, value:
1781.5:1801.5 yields 20.2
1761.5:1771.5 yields 19.2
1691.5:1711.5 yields 18.9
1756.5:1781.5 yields 20.1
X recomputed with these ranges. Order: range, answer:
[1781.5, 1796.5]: 22.3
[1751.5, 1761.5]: 19.2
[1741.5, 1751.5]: 18.8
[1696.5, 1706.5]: 19.3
